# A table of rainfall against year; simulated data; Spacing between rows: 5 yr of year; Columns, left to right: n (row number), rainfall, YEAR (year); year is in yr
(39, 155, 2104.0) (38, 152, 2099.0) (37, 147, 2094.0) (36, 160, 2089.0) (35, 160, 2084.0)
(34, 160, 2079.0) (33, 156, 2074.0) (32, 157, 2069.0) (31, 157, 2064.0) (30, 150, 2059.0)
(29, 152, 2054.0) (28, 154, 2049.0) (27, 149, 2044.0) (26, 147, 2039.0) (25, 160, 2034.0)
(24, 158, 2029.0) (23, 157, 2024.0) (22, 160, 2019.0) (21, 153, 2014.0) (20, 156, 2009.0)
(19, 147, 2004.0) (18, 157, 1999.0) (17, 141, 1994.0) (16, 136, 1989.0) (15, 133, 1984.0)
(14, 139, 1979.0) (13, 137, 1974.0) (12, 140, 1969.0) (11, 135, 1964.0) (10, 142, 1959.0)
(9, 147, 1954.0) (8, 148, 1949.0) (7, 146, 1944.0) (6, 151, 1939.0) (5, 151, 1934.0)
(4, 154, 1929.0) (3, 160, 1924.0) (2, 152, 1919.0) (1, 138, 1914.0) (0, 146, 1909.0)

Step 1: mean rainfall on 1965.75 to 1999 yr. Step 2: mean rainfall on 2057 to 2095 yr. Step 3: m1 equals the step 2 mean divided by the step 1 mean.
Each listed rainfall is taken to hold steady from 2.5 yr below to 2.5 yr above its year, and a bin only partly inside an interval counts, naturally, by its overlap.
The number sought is 1.12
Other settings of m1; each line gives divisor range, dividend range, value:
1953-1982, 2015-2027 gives 1.13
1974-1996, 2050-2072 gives 1.12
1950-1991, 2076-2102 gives 1.12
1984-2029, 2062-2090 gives 1.05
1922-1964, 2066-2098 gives 1.05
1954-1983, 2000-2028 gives 1.11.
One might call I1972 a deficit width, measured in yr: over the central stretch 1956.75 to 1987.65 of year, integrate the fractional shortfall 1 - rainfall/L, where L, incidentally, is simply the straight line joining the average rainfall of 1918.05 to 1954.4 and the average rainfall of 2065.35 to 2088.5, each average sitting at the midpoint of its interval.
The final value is 3.1 yr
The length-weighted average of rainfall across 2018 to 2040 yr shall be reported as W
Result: 157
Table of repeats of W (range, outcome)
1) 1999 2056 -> 154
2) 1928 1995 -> 143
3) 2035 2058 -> 151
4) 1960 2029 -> 146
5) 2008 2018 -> 155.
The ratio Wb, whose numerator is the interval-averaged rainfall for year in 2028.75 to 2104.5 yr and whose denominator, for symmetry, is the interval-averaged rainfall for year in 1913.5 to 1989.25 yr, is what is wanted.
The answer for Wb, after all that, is 1.07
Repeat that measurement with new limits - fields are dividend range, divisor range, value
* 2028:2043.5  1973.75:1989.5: 1.13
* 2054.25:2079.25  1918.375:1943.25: 1.01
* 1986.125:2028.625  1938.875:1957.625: 1.03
